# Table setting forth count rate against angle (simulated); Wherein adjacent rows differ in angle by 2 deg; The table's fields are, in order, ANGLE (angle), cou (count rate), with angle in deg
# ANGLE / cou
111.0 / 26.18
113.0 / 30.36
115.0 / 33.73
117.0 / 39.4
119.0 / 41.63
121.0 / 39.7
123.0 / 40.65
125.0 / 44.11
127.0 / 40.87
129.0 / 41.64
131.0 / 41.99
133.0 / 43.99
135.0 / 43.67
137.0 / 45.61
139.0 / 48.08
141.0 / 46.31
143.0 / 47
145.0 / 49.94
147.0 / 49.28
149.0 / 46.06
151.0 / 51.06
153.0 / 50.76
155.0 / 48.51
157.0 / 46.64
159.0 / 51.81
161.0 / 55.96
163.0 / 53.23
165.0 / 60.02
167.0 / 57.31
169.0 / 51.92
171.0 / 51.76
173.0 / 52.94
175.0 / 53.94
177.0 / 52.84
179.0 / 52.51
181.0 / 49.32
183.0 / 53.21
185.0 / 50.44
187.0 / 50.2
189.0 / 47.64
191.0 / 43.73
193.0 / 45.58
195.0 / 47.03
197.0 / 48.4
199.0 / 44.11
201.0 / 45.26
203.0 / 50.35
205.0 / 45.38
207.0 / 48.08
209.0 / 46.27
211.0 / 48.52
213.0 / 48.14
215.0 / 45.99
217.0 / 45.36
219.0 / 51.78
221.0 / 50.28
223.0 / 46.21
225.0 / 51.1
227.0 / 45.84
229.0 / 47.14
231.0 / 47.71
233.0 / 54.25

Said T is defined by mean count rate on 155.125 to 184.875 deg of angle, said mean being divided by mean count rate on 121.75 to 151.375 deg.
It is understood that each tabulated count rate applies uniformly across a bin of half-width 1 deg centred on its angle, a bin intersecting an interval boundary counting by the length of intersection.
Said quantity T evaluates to 1.17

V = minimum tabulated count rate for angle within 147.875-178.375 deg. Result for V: 46.06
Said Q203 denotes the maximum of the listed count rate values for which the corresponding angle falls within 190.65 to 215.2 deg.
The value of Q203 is 50.35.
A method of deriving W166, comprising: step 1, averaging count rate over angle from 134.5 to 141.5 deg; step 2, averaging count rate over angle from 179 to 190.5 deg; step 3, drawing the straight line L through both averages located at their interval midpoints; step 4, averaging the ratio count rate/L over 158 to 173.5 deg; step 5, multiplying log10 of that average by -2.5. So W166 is -0.13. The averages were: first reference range 46.1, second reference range 50.1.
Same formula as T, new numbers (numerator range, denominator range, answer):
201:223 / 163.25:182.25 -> 0.89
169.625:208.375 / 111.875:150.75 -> 1.14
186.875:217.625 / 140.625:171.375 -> 0.91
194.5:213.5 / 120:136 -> 1.12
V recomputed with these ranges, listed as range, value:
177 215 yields 43.73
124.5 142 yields 40.87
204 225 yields 45.36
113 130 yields 30.36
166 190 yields 47.64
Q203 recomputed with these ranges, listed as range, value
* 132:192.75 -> 60.02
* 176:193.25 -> 53.21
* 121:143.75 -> 48.08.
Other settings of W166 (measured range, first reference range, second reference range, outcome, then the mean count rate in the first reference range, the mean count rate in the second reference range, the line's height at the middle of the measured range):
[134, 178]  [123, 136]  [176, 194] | -0.107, 42.6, 49.5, 45.9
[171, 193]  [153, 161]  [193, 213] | -0.045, 50.1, 47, 48.4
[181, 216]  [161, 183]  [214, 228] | 0.067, 53.7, 48.1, 50.6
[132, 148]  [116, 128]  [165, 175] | -0.017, 41.1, 54.2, 46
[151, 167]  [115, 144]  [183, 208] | -0.172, 42.9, 47.4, 44.9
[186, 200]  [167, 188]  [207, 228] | 0.086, 52.2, 48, 50.5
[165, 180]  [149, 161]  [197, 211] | -0.104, 50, 46.8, 48.9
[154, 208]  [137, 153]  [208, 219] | -0.056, 48.2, 47.3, 47.7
